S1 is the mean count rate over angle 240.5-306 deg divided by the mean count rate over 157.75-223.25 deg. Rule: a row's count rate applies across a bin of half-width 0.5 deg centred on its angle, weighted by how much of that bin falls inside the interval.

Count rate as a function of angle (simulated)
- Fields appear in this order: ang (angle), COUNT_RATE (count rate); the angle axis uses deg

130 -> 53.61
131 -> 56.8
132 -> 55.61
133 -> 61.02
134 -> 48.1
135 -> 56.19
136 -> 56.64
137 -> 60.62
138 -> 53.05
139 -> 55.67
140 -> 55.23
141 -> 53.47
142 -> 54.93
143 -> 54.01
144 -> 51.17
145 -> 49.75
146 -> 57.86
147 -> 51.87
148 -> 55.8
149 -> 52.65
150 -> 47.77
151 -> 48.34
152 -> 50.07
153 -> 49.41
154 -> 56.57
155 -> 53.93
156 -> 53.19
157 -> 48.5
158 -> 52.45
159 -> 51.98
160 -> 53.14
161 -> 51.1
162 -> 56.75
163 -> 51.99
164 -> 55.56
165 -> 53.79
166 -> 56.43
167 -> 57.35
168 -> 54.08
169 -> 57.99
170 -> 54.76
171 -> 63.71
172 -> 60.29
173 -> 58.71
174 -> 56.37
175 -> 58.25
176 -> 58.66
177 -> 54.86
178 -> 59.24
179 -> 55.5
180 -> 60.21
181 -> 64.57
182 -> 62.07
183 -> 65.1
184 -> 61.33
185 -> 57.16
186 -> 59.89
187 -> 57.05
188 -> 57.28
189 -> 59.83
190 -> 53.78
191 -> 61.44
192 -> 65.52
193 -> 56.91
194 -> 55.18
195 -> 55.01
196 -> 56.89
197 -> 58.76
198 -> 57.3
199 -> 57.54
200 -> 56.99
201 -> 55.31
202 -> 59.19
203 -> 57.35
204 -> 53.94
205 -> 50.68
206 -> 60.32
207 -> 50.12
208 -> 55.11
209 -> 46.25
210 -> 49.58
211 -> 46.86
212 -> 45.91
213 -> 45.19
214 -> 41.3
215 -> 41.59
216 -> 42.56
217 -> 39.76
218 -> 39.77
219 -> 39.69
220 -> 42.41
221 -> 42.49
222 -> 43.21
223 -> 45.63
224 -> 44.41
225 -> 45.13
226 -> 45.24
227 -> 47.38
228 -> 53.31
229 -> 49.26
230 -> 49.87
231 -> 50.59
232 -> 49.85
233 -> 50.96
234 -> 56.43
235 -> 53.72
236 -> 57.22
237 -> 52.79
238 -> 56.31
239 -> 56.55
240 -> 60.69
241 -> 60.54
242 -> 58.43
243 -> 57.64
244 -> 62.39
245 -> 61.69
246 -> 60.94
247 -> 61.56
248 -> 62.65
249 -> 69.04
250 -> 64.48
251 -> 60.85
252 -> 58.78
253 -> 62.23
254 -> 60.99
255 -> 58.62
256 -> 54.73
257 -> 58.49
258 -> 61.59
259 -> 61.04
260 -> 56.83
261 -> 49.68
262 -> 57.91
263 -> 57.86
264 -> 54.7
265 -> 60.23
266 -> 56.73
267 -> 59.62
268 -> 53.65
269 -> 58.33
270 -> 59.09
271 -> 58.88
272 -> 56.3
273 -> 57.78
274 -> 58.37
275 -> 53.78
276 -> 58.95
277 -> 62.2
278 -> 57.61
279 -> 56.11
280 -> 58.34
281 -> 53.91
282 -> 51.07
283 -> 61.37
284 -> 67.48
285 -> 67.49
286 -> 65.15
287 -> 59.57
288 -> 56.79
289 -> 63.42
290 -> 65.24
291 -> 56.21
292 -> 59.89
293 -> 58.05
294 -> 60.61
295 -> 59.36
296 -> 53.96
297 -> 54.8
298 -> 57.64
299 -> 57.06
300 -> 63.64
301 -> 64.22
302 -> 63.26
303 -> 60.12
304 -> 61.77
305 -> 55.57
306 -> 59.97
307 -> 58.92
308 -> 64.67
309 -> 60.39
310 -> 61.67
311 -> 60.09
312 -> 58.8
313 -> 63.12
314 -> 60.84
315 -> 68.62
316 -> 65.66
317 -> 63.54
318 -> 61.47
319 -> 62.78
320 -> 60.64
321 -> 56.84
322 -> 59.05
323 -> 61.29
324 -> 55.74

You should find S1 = 1.10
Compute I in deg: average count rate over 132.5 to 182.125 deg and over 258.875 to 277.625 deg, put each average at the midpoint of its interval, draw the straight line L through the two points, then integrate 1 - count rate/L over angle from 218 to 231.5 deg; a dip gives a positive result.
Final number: 2.6 deg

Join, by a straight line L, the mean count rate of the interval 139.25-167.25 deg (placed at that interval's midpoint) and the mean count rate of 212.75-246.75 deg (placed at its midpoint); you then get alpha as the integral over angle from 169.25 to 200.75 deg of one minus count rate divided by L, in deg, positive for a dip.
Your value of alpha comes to -4.1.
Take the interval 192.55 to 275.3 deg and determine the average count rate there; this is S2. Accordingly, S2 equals 54.2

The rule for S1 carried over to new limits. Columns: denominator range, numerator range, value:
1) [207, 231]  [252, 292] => 1.29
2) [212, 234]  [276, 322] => 1.33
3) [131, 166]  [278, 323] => 1.13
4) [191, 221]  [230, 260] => 1.14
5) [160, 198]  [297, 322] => 1.06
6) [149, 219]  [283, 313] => 1.11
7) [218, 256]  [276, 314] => 1.11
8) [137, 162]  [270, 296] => 1.12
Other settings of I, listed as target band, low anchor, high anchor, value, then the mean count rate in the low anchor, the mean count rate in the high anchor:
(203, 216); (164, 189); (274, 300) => 2.1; 58.5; 59.1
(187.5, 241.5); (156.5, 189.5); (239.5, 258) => 6.9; 57.1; 60.8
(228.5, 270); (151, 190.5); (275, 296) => 0.6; 56.4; 59.7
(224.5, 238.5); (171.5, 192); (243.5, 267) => 1.9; 59.2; 59.7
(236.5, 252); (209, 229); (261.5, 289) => -2.9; 44.5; 58.6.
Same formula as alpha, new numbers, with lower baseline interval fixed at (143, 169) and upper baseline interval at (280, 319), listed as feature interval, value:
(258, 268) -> 0.3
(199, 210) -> 0.2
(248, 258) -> -0.5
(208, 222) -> 3.1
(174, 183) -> -0.9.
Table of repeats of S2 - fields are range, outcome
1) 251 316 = 59.3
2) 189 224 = 50.9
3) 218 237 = 48.1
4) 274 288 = 59.3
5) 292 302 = 59.1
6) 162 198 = 58.1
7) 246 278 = 58.9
